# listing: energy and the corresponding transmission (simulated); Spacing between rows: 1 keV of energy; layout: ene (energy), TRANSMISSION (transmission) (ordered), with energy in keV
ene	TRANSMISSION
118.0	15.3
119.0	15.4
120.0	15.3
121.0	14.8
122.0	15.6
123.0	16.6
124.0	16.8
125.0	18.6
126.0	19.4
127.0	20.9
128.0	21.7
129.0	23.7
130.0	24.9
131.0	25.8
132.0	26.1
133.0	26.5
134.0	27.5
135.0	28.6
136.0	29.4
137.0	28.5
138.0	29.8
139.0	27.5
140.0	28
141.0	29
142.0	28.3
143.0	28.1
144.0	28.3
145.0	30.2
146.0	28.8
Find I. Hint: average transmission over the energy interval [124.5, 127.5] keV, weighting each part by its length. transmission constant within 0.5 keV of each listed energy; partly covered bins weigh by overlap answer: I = 19.6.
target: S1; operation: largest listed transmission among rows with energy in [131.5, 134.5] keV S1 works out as 27.5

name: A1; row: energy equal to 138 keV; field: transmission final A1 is 29.8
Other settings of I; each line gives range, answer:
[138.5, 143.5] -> 28.2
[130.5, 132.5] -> 26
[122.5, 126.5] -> 17.9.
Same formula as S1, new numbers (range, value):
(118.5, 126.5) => 19.4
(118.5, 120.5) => 15.4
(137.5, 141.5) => 29.8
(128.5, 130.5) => 24.9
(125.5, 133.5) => 26.5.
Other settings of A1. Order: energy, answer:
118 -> 15.3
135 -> 28.6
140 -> 28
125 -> 18.6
